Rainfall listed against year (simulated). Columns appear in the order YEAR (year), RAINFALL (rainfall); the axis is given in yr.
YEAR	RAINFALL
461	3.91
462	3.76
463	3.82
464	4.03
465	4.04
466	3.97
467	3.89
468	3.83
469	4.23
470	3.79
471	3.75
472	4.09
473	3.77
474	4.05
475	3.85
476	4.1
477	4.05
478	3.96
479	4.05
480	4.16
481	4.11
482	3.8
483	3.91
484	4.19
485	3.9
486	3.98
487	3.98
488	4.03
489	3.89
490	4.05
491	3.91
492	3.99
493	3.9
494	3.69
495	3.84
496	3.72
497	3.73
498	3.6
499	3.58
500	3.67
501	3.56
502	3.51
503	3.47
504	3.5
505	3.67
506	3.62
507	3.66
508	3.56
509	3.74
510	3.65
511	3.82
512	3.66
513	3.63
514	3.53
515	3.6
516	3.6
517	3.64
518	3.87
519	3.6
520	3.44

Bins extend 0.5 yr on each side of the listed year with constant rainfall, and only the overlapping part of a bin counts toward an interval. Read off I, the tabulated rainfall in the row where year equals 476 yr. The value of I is 4.1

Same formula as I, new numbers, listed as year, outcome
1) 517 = 3.64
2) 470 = 3.79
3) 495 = 3.84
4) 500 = 3.67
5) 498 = 3.6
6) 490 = 4.05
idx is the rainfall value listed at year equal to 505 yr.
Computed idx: 3.67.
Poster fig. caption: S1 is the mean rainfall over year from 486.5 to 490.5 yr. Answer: 3.99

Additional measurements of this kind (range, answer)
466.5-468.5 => 3.86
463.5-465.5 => 4.04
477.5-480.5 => 4.06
